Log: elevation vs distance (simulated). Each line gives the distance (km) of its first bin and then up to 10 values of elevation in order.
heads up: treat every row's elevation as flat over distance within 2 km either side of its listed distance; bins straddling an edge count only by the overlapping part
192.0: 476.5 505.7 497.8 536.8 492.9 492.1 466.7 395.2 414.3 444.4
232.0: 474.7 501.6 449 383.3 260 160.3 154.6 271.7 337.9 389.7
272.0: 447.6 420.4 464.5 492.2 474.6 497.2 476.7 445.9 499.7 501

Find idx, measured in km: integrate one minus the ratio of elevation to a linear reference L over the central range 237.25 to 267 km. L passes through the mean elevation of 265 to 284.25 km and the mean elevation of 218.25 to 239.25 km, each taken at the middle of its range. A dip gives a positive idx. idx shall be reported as 9.7 km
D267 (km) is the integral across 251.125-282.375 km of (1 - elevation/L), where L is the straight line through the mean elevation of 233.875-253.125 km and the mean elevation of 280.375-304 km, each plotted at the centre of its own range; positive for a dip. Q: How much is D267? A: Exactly 6.2 km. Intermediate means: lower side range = 360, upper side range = 478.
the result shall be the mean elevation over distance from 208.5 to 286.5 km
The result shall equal 393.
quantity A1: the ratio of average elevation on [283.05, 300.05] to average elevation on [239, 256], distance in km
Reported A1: 1.68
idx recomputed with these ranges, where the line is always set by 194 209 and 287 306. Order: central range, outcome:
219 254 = 7.9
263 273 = 2.0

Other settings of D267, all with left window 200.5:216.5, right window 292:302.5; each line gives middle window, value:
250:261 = 6.7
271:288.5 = 0.6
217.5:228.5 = 1.7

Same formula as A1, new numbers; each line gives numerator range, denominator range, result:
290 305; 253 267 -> 1.86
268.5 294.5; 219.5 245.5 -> 1.05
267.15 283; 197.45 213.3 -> 0.87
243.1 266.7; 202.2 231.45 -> 0.56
